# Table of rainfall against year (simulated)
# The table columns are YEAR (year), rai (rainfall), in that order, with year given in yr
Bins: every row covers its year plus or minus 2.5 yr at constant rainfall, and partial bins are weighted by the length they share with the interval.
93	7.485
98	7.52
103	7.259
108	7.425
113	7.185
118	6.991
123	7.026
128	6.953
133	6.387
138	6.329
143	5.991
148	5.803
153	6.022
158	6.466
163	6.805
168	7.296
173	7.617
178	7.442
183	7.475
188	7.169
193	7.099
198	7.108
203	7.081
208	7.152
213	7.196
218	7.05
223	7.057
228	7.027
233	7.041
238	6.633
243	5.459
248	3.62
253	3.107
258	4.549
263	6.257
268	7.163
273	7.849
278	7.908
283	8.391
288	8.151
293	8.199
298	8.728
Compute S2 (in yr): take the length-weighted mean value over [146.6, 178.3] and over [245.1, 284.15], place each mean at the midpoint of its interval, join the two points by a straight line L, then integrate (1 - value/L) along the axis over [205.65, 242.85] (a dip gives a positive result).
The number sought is -3.57 yr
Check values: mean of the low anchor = 6.77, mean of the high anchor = 6.02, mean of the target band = 6.92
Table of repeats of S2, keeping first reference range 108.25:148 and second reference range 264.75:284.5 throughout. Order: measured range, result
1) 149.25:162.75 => 1.15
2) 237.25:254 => 6.40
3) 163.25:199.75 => -1.16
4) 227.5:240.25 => 0.95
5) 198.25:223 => 0.56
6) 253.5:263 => 3.65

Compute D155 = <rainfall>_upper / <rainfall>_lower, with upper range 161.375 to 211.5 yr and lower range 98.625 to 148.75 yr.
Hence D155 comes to 1.06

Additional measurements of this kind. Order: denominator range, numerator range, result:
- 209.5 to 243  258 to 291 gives 1.07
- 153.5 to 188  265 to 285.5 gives 1.09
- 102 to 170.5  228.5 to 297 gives 0.98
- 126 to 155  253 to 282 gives 1.04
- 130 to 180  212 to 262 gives 0.88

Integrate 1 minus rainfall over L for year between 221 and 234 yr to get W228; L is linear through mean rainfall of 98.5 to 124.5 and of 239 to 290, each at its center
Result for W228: -1.1 yr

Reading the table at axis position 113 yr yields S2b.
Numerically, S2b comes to 7.185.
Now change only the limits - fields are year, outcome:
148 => 5.803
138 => 6.329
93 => 7.485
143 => 5.991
